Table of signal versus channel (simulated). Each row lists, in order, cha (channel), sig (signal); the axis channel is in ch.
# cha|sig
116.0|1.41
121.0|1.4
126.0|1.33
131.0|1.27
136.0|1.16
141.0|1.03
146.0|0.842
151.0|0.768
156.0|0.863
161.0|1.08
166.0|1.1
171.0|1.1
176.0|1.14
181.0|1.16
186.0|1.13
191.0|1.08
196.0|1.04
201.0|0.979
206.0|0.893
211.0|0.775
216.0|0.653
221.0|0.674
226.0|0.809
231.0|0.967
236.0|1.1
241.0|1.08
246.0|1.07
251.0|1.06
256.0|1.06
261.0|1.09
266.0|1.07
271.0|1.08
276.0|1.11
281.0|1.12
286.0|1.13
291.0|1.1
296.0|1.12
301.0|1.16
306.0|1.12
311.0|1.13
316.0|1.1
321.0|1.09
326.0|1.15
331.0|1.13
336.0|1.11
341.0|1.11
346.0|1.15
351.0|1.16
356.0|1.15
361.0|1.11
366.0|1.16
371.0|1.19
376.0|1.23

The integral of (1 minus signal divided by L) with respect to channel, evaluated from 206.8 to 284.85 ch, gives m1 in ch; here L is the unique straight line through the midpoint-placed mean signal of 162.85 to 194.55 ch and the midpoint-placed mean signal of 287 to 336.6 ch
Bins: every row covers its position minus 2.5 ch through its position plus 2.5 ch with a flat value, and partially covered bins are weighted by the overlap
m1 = 9.5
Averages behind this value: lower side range 1.11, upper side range 1.12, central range 0.982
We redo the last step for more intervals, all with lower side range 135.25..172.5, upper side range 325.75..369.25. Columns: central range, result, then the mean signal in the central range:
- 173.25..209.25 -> -1.5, 1.05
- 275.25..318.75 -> -1.0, 1.12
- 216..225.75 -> 3.2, 0.7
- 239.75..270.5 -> -0.3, 1.07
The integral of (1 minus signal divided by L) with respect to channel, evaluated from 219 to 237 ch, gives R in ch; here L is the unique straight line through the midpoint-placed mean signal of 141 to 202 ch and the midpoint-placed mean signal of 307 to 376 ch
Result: 3.2 ch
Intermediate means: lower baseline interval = 1.02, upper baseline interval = 1.14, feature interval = 0.876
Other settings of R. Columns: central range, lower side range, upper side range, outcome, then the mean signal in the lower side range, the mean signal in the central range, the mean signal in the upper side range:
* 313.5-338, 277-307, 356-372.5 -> 0.44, 1.12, 1.12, 1.15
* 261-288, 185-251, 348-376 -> -1.90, 0.943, 1.1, 1.16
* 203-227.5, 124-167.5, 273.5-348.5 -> 7.14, 1.04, 0.763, 1.12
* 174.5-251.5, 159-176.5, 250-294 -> 8.87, 1.1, 0.971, 1.09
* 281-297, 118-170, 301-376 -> 0.11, 1.09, 1.12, 1.14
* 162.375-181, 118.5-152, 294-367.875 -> 0.20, 1.13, 1.12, 1.13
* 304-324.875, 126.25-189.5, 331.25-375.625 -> 0.32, 1.06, 1.11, 1.15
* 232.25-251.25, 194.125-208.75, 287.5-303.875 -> -0.71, 0.964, 1.07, 1.13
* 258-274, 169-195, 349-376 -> 0.81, 1.12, 1.08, 1.16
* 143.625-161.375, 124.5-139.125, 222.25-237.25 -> 4.62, 1.24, 0.866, 0.923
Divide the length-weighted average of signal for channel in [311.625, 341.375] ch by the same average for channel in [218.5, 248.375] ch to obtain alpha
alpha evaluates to 1.18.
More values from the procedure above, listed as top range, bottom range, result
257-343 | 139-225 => 1.16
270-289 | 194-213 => 1.21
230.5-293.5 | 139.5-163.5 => 1.19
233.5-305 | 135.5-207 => 1.07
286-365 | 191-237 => 1.28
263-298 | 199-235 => 1.33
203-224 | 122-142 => 0.62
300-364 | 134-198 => 1.09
